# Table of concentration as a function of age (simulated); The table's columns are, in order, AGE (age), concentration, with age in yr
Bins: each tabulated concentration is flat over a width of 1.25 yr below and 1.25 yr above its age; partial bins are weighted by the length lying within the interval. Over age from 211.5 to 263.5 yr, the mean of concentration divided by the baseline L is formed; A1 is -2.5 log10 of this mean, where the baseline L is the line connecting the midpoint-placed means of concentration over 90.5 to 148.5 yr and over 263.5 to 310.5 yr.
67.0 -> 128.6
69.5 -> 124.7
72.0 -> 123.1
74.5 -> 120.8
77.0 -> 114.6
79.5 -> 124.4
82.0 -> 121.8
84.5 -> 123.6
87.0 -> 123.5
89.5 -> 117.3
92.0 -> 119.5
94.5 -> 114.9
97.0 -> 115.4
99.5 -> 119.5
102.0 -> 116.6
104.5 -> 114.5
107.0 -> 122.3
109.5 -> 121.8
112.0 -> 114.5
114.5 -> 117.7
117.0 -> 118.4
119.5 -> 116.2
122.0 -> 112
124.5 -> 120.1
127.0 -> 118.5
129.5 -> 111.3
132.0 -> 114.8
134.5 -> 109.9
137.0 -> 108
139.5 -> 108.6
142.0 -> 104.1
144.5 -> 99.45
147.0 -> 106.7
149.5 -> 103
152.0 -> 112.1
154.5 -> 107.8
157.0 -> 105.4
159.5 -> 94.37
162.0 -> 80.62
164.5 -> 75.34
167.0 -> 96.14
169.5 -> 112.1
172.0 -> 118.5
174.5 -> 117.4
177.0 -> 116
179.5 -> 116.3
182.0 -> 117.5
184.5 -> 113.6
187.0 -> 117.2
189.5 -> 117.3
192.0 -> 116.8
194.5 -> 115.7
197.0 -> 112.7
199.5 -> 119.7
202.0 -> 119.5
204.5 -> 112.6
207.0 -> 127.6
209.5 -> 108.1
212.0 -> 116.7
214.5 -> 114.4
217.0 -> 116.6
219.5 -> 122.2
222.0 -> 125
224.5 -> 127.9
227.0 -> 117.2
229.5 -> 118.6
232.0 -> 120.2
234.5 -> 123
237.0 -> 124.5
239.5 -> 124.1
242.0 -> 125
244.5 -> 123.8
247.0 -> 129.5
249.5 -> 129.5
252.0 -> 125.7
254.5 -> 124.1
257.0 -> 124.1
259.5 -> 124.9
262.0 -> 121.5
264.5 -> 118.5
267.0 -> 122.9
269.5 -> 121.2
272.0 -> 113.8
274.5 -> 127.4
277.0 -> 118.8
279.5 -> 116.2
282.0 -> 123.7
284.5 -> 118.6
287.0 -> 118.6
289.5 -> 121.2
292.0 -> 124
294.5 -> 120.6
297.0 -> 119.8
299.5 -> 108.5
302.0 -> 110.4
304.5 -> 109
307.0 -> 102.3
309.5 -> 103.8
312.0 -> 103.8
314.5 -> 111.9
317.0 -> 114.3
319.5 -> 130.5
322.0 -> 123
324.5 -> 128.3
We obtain -0.06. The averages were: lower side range 114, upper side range 117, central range 123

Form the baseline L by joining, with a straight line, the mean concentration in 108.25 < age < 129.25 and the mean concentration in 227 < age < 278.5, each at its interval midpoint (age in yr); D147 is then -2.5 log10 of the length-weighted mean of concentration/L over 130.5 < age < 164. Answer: 0.14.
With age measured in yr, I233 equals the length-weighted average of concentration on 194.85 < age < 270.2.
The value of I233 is 121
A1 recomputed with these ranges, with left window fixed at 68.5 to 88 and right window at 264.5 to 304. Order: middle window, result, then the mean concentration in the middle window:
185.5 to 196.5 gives 0.036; 116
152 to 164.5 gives 0.245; 96.4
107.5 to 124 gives 0.039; 117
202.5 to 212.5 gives 0.033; 116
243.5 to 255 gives -0.065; 127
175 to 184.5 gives 0.038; 116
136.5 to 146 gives 0.156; 105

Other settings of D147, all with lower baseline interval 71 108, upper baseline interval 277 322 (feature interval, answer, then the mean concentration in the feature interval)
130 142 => 0.08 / 110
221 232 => -0.05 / 122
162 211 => 0.05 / 112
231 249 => -0.07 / 125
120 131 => 0.03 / 116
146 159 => 0.12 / 106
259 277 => -0.05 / 121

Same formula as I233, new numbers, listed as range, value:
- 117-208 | 110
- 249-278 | 123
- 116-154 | 111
